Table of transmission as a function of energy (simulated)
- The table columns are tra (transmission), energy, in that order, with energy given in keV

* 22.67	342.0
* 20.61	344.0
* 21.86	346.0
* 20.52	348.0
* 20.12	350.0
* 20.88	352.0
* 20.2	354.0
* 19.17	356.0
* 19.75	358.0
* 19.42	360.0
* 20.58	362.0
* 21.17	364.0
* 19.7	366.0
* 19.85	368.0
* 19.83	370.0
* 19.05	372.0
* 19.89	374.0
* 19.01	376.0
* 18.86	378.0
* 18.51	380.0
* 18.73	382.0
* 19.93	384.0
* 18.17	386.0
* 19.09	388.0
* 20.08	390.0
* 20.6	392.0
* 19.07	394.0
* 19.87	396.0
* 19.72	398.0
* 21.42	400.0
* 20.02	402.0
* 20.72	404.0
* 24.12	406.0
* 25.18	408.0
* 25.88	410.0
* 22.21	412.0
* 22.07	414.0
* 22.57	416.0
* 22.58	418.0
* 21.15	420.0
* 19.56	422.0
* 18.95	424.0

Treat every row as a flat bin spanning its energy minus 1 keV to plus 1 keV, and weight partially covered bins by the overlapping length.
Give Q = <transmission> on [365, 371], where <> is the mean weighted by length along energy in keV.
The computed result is 19.8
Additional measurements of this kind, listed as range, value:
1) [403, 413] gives 23.6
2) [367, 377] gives 19.5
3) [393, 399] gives 19.6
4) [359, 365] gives 20.4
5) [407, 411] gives 25.5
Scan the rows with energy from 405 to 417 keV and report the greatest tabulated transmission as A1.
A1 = 25.88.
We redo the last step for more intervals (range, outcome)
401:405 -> 20.72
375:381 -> 19.01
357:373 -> 21.17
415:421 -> 22.58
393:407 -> 24.12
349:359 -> 20.88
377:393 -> 20.6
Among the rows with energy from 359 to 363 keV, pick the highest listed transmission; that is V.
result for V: 20.58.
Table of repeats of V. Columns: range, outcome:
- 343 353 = 21.86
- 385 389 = 19.09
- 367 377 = 19.89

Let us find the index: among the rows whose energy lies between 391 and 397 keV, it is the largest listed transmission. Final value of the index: 20.6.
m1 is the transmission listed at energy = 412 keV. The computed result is 22.21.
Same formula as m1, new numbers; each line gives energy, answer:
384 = 19.93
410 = 25.88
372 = 19.05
